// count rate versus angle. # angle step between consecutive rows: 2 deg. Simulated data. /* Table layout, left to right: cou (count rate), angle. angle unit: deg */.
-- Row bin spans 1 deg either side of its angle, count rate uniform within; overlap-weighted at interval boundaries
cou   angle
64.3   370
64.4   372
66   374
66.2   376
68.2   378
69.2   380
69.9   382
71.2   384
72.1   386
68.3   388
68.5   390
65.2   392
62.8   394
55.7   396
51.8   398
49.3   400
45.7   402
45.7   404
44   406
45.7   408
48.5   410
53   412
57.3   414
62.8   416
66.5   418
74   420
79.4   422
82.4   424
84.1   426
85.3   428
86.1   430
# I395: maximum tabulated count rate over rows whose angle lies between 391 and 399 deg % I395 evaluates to 65.2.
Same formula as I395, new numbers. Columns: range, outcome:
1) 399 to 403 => 49.3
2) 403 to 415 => 57.3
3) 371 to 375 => 66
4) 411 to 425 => 82.4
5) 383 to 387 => 72.1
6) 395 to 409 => 55.7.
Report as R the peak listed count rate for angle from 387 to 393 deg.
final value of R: 68.5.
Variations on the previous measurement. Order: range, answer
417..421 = 74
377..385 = 71.2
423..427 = 84.1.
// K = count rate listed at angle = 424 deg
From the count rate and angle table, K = 82.4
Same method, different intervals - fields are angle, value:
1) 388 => 68.3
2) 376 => 66.2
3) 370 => 64.3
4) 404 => 45.7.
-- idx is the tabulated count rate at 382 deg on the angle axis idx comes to 69.9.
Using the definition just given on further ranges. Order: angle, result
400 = 49.3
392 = 65.2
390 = 68.5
